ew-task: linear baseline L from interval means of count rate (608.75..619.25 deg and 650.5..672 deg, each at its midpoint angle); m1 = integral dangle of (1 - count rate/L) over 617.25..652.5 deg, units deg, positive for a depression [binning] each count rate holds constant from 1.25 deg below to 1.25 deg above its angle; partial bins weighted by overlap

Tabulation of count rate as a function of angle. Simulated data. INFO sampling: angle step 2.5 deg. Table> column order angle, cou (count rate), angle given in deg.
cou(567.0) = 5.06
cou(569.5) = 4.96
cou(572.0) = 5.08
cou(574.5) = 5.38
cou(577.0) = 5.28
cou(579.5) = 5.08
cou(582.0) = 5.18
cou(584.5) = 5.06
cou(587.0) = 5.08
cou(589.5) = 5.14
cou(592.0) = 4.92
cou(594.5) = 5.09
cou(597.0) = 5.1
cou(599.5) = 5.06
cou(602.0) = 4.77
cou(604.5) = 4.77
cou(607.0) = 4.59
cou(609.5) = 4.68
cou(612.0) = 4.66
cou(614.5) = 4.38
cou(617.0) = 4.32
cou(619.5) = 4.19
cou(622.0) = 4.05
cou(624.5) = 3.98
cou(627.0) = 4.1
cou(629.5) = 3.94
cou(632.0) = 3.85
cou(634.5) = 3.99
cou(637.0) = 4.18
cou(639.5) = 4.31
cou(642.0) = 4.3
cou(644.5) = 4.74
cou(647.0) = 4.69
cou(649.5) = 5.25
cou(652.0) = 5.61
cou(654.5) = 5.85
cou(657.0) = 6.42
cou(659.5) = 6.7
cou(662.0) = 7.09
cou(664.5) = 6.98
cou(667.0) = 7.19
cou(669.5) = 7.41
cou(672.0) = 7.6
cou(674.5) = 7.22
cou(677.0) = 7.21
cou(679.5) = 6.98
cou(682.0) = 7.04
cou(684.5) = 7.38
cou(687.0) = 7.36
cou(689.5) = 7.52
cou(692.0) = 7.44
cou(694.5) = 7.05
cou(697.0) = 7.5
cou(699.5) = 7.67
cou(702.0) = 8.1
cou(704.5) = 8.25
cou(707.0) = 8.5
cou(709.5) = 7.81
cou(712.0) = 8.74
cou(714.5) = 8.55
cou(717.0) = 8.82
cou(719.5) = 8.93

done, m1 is 7.2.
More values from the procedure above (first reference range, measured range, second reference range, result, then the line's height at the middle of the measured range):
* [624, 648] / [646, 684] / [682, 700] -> -4.9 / 5.88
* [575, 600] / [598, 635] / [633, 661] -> 5.3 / 5.11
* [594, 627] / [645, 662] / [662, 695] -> 1.3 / 6.27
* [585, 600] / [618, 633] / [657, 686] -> 4.8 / 5.93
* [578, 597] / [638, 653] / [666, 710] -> 3.9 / 6.48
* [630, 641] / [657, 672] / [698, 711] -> -3.4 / 5.75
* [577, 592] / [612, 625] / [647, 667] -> 3.2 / 5.63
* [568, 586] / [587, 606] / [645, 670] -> 1.5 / 5.41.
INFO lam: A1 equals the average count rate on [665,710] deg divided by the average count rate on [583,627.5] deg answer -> 1.6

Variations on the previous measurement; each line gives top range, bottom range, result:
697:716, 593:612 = 1.69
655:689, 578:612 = 1.43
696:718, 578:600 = 1.62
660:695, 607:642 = 1.72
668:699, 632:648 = 1.69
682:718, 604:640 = 1.85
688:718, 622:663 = 1.63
